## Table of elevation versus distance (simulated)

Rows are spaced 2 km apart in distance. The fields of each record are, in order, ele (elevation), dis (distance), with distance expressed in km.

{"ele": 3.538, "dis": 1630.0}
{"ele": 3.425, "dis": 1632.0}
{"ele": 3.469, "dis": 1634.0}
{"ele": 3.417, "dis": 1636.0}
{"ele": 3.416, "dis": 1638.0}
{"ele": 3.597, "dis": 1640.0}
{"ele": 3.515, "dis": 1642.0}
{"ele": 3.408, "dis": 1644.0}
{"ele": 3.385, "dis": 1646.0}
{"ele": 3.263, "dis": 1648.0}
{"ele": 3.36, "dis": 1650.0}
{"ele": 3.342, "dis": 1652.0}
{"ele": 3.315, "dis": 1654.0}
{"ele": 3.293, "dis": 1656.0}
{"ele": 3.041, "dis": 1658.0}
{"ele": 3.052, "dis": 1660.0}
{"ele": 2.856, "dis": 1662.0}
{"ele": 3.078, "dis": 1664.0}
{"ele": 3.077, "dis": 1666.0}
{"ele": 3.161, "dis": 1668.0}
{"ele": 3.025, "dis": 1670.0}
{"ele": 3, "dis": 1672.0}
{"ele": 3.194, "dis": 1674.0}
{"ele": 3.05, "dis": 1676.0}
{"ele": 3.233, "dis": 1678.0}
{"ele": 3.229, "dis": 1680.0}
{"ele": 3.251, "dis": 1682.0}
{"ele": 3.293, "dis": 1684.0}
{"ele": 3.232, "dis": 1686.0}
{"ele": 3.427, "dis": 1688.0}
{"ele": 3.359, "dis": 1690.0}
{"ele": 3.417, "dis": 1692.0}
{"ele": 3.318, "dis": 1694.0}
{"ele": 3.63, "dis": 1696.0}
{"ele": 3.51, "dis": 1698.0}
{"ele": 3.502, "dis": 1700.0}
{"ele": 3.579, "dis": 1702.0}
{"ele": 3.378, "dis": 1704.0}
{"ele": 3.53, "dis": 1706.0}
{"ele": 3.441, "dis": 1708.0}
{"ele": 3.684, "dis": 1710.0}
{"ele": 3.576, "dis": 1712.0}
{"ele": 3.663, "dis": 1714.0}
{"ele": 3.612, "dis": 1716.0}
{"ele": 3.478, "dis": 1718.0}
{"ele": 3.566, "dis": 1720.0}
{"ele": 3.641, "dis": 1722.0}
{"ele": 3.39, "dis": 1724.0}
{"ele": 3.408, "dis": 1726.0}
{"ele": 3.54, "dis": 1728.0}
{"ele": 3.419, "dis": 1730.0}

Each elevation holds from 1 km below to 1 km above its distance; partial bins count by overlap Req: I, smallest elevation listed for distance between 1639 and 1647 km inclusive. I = 3.385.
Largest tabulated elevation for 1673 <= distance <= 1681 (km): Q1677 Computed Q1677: 3.233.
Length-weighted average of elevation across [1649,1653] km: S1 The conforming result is 3.35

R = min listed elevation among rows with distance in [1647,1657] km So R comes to 3.263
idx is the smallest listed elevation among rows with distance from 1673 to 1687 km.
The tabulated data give 3.05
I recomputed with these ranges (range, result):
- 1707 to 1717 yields 3.441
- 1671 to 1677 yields 3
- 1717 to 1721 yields 3.478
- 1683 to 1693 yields 3.232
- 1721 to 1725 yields 3.39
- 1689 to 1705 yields 3.318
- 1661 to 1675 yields 2.856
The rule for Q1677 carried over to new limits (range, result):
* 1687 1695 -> 3.427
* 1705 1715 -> 3.684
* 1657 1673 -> 3.161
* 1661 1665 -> 3.078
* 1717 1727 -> 3.641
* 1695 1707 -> 3.63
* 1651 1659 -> 3.342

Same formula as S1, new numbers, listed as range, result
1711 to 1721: 3.58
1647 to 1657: 3.31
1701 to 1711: 3.52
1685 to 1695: 3.35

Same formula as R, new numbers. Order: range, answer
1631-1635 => 3.425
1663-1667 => 3.077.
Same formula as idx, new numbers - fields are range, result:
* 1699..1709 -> 3.378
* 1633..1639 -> 3.416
